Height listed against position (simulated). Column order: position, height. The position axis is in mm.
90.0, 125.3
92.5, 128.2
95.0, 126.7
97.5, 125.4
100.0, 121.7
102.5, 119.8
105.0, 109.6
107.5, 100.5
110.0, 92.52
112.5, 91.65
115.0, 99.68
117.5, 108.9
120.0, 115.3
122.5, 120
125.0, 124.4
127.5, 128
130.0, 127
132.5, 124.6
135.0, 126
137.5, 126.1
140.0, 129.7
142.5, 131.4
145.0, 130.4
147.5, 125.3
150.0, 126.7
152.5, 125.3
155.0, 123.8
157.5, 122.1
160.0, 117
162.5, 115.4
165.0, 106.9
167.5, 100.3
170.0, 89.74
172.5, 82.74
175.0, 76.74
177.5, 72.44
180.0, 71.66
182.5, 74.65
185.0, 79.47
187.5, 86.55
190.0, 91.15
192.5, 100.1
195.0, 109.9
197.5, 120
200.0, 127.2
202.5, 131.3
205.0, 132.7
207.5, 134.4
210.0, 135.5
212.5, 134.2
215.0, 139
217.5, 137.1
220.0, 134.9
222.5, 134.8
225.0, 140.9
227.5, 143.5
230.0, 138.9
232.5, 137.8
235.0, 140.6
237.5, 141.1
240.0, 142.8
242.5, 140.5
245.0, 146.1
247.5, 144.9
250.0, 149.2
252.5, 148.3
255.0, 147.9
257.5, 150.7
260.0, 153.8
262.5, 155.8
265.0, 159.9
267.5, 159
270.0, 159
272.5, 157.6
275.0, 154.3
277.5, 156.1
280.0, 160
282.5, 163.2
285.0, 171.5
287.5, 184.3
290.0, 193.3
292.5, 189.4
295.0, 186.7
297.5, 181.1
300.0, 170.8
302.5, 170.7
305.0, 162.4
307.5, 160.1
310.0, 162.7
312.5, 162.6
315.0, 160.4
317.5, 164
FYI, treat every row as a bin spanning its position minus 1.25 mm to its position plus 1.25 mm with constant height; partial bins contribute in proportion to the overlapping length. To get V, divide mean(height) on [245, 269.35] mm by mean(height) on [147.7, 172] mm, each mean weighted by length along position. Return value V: 1.34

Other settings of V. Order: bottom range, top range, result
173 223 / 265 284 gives 1.44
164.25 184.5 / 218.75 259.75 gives 1.71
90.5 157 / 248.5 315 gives 1.37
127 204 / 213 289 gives 1.37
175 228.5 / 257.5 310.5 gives 1.45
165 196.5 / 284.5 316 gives 1.99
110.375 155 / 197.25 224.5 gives 1.11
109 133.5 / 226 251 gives 1.26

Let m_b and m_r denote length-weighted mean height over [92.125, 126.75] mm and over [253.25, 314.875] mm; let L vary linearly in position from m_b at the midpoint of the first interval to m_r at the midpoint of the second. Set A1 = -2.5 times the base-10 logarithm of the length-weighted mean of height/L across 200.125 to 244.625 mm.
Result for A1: 0.07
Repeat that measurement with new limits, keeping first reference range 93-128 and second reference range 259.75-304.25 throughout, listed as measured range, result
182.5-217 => 0.22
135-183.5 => 0.18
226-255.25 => 0.09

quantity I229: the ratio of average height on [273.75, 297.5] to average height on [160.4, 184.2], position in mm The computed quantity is 1.96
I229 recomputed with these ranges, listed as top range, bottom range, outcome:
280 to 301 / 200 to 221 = 1.33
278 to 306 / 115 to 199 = 1.60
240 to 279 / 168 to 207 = 1.56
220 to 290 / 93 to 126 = 1.35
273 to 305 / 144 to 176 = 1.55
